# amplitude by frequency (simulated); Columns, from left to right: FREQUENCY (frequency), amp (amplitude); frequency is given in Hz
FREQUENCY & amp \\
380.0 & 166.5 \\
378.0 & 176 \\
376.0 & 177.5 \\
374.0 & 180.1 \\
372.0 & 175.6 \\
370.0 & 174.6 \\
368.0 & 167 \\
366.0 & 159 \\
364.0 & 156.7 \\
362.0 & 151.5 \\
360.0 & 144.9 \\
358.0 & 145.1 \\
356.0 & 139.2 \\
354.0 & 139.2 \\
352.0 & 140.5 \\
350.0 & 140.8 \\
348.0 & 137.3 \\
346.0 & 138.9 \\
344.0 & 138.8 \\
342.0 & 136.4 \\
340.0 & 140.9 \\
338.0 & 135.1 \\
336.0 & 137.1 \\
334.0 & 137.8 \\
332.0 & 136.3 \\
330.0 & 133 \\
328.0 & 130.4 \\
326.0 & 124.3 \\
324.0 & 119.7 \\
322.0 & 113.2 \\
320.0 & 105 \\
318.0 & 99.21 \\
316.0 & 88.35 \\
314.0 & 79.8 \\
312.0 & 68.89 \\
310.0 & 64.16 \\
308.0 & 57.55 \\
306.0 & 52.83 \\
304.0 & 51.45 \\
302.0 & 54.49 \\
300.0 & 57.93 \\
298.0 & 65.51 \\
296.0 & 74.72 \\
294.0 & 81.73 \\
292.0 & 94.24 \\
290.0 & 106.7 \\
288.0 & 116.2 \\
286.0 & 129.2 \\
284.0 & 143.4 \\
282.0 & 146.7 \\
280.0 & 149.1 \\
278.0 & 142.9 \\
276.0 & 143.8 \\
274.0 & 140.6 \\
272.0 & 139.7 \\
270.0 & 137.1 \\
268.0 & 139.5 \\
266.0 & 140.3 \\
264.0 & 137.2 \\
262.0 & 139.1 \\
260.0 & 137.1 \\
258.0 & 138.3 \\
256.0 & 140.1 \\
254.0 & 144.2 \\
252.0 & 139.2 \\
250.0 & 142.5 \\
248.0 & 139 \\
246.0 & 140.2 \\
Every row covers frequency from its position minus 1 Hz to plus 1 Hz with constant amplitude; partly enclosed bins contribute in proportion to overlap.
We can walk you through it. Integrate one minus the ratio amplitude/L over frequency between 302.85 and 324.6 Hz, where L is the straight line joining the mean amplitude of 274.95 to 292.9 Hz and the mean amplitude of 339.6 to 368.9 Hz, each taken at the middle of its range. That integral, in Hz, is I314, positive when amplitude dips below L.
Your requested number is 8.9 Hz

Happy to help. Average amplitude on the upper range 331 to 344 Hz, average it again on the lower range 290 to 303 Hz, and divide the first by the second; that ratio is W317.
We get 1.9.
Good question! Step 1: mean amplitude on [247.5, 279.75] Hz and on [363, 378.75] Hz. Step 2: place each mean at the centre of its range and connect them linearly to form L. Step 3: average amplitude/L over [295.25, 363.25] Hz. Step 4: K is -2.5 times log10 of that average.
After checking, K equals 0.394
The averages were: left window 140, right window 171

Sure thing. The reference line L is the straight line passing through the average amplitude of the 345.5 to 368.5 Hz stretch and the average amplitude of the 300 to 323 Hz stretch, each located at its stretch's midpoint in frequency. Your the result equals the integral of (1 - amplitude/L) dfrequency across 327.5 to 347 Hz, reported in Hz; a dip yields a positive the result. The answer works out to -3.7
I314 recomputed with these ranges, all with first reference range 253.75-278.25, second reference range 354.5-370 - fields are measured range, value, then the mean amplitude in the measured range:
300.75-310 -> 5.73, 55.3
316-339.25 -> 3.93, 123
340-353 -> 1.02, 139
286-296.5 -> 3.24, 99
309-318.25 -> 4.29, 78.5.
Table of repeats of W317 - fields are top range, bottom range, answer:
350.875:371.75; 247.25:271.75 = 1.09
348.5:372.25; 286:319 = 1.96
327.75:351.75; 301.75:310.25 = 2.47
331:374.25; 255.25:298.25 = 1.16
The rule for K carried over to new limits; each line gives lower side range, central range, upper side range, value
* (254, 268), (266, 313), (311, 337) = 0.24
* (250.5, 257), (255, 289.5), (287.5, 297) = -0.18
